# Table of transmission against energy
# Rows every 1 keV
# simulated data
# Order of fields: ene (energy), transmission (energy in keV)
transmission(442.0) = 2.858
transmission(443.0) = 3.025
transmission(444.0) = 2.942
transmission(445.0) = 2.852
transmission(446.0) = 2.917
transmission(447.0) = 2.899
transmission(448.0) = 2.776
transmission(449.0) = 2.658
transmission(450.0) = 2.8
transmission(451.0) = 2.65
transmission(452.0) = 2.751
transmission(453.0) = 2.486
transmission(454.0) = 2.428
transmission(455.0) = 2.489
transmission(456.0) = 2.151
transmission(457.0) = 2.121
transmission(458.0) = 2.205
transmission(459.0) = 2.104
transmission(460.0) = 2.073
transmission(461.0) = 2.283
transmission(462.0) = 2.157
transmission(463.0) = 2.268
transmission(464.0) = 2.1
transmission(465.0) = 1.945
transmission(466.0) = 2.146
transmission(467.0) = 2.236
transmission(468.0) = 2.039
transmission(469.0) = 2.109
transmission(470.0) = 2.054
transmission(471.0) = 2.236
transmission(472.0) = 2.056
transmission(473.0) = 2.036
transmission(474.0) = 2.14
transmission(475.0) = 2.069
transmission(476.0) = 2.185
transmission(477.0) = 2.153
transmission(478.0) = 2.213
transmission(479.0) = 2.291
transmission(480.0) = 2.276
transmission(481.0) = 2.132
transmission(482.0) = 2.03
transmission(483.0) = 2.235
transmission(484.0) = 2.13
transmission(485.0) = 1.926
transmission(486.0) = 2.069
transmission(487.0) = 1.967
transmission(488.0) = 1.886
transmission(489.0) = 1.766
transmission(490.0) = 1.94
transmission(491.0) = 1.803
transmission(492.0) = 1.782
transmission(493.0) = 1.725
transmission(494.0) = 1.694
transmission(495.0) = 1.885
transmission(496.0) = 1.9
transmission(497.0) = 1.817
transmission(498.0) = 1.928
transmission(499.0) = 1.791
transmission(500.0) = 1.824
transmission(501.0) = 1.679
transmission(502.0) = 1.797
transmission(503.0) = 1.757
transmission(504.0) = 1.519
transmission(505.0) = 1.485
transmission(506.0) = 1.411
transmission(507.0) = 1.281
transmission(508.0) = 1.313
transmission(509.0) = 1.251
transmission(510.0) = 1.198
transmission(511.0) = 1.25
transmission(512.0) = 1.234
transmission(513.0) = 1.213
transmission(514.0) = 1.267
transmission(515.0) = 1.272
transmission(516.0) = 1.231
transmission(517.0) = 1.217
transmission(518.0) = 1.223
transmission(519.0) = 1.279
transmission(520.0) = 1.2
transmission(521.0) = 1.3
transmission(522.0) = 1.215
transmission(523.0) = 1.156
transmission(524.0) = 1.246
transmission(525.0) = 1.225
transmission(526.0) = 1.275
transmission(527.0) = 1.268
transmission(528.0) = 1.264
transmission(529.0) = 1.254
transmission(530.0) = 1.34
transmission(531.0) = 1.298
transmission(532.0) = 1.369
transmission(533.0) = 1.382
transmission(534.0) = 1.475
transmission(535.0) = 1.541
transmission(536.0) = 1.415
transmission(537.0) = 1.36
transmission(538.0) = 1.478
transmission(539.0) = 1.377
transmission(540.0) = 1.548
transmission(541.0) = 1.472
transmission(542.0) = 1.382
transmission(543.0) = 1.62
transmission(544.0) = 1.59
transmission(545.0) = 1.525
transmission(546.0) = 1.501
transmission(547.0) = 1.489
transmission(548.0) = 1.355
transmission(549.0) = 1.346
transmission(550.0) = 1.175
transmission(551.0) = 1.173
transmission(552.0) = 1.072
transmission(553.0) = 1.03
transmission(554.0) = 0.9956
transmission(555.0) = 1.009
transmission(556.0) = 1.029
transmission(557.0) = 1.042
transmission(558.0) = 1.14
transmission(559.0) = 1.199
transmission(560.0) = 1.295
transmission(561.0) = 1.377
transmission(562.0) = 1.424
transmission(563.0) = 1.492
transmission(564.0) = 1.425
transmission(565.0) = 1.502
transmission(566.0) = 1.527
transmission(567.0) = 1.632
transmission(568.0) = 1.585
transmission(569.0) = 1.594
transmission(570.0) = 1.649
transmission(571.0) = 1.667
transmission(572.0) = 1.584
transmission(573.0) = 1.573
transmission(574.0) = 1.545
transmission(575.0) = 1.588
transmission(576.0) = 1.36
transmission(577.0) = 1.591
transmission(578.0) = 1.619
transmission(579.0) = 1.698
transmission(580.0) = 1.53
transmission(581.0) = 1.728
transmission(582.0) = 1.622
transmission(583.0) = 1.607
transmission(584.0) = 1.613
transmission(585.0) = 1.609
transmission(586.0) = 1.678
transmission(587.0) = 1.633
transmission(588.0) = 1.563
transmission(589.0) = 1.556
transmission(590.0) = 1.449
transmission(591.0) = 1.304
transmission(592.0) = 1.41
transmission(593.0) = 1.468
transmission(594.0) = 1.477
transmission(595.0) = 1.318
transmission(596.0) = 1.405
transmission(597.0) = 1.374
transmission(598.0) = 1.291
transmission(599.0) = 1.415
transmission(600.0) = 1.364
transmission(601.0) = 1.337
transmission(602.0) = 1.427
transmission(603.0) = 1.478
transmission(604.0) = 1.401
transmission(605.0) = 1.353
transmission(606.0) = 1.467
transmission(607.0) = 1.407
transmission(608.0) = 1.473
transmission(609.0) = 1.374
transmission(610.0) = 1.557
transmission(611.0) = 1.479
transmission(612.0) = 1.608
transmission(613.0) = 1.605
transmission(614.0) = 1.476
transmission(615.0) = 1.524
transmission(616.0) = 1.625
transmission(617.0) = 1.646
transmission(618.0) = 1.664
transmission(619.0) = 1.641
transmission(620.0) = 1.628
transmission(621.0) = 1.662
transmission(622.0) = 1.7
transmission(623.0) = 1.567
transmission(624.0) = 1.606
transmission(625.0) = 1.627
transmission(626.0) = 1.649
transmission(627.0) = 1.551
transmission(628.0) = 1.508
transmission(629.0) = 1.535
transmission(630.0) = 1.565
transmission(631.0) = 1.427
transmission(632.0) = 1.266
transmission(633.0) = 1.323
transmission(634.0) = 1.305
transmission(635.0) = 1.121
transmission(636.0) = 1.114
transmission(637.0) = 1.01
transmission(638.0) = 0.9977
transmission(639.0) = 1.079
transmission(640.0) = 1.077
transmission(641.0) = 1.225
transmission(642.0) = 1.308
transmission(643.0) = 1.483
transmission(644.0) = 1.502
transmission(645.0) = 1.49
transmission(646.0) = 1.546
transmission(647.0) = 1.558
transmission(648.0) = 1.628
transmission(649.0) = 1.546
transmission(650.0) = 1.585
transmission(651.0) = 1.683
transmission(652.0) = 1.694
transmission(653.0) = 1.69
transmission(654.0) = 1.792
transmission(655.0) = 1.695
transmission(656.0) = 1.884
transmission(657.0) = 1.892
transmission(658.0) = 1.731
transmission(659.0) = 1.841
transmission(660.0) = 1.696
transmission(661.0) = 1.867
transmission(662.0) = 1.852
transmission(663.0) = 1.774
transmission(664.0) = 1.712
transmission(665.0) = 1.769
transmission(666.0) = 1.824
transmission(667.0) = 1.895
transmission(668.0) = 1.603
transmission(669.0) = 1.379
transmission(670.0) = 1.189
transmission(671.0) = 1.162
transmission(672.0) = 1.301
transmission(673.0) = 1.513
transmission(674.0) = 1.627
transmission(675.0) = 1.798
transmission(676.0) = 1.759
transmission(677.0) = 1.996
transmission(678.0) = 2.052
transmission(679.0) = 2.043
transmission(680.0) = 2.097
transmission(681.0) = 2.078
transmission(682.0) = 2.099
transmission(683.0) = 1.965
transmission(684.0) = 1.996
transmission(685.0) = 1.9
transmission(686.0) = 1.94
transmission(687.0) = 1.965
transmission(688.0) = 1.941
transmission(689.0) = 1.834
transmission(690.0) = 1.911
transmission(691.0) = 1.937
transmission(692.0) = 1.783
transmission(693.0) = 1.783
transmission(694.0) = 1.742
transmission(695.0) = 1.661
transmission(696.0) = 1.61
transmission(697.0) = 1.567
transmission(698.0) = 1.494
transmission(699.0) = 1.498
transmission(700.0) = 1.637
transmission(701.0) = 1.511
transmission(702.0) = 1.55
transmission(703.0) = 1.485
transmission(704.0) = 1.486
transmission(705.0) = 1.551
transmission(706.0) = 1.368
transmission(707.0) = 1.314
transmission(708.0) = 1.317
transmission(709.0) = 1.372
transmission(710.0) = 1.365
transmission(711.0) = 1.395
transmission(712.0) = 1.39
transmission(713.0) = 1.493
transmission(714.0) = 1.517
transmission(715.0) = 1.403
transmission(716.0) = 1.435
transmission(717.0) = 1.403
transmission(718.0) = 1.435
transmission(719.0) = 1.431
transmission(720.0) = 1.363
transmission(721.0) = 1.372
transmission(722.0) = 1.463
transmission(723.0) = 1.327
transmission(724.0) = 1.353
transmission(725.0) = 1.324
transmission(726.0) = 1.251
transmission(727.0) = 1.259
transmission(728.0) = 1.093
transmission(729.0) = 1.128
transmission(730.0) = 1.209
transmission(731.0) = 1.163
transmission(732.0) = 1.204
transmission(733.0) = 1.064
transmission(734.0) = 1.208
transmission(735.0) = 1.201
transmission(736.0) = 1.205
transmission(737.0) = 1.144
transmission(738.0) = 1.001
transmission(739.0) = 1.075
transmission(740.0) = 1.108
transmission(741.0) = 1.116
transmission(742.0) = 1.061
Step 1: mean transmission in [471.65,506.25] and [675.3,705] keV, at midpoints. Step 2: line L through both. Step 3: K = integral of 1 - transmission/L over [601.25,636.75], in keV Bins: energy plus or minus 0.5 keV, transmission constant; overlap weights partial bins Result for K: 6.80 keV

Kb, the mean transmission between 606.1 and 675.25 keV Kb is 1.54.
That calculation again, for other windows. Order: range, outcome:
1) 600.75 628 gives 1.54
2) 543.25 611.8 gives 1.44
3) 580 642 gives 1.46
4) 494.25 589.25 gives 1.43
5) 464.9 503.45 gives 1.99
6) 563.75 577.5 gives 1.56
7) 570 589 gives 1.6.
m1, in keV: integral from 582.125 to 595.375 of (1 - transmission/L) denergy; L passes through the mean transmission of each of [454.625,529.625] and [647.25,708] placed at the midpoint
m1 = 1.7 keV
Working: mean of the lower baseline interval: 1.77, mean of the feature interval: 1.52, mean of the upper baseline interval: 1.72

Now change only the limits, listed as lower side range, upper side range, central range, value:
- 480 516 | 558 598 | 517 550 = 5.08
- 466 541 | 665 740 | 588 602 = 1.68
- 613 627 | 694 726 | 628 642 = 3.00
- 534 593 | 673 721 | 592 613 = 1.14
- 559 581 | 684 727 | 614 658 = 0.99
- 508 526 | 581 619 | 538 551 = -1.16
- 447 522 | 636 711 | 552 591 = 7.06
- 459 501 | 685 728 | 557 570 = 2.94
